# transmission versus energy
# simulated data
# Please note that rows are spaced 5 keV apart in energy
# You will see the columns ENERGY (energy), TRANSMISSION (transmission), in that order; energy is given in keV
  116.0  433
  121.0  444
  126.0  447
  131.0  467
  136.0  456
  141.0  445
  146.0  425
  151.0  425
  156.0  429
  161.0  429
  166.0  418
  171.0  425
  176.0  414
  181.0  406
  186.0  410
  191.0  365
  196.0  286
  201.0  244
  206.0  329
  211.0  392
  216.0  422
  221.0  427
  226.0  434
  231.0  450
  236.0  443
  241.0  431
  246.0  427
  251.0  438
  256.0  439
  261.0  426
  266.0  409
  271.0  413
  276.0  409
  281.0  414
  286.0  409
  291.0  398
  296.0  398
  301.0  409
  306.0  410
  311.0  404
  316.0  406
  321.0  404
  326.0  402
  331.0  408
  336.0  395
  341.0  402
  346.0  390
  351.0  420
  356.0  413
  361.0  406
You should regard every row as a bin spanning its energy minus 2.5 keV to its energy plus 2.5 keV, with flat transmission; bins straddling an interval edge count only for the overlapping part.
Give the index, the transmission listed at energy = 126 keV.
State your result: 447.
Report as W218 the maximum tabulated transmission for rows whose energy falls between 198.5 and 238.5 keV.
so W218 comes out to 450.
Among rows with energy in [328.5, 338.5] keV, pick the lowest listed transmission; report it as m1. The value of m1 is 395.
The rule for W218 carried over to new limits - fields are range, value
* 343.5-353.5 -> 420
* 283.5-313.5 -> 410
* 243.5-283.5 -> 439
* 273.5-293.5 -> 414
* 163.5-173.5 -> 425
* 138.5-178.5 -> 445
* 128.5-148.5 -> 467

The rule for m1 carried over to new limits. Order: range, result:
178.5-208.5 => 244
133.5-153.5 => 425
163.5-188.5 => 406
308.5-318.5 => 404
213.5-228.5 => 422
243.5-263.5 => 426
